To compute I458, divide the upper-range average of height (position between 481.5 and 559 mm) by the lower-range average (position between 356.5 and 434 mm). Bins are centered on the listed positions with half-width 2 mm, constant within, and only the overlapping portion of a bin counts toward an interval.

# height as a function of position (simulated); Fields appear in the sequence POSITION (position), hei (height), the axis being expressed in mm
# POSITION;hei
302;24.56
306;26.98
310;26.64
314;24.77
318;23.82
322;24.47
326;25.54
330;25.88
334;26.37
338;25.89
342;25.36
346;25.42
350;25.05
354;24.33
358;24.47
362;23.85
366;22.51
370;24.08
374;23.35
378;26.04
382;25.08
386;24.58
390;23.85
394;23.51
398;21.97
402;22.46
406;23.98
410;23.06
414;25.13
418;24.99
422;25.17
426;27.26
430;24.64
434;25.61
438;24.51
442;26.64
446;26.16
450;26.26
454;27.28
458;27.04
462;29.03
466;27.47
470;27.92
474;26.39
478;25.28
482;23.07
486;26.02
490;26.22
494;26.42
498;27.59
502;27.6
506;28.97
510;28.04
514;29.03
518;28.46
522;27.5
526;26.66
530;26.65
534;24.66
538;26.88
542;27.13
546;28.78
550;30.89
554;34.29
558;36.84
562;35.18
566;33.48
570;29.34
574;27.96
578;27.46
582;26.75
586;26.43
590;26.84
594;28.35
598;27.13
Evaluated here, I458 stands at 1.2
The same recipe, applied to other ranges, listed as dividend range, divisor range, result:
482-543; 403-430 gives 1.09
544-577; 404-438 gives 1.28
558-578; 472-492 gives 1.25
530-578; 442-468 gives 1.11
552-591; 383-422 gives 1.28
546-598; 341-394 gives 1.23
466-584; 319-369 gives 1.14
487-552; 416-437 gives 1.08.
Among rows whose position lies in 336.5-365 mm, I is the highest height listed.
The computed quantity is 25.89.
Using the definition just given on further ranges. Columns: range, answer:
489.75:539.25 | 29.03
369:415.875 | 26.04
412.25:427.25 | 27.26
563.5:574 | 33.48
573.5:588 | 27.96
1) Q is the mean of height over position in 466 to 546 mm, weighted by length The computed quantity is 26.9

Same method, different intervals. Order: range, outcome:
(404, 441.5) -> 25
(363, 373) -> 23.4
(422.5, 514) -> 26.6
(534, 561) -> 30.5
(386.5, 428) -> 24.2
